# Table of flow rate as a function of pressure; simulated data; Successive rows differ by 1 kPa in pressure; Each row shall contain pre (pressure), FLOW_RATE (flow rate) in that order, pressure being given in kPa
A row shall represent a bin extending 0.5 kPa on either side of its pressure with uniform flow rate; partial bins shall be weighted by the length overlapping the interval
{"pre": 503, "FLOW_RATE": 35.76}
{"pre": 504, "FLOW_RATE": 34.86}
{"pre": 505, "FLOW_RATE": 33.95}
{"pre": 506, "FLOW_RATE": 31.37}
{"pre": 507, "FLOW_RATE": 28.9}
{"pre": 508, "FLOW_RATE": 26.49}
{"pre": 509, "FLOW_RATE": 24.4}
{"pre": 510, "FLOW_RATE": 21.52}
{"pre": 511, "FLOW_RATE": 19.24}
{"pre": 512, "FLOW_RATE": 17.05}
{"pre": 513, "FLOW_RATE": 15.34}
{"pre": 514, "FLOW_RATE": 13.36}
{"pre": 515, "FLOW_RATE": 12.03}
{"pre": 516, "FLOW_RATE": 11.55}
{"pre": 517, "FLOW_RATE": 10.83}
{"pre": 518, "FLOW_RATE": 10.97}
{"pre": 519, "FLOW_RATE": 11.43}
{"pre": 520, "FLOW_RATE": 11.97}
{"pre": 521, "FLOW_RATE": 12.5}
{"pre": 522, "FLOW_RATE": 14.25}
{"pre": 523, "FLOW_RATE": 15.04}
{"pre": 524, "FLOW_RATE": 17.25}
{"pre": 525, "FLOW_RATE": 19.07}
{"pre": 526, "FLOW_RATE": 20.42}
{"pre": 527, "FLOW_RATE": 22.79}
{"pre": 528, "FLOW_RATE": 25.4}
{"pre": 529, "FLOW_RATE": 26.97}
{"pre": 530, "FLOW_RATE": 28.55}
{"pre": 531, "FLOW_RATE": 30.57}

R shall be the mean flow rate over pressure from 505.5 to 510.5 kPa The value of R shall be 26.5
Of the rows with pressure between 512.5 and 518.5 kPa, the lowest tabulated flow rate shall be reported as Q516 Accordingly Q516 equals 10.83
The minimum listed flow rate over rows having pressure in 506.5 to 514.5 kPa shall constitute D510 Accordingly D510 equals 13.36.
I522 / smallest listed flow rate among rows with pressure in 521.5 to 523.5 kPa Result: 14.25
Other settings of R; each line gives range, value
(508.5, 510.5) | 23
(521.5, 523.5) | 14.6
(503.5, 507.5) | 32.3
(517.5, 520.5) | 11.5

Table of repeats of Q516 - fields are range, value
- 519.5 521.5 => 11.97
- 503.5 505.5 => 33.95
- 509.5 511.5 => 19.24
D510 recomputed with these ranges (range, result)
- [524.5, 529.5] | 19.07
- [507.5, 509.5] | 24.4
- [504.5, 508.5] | 26.49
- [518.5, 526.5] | 11.43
